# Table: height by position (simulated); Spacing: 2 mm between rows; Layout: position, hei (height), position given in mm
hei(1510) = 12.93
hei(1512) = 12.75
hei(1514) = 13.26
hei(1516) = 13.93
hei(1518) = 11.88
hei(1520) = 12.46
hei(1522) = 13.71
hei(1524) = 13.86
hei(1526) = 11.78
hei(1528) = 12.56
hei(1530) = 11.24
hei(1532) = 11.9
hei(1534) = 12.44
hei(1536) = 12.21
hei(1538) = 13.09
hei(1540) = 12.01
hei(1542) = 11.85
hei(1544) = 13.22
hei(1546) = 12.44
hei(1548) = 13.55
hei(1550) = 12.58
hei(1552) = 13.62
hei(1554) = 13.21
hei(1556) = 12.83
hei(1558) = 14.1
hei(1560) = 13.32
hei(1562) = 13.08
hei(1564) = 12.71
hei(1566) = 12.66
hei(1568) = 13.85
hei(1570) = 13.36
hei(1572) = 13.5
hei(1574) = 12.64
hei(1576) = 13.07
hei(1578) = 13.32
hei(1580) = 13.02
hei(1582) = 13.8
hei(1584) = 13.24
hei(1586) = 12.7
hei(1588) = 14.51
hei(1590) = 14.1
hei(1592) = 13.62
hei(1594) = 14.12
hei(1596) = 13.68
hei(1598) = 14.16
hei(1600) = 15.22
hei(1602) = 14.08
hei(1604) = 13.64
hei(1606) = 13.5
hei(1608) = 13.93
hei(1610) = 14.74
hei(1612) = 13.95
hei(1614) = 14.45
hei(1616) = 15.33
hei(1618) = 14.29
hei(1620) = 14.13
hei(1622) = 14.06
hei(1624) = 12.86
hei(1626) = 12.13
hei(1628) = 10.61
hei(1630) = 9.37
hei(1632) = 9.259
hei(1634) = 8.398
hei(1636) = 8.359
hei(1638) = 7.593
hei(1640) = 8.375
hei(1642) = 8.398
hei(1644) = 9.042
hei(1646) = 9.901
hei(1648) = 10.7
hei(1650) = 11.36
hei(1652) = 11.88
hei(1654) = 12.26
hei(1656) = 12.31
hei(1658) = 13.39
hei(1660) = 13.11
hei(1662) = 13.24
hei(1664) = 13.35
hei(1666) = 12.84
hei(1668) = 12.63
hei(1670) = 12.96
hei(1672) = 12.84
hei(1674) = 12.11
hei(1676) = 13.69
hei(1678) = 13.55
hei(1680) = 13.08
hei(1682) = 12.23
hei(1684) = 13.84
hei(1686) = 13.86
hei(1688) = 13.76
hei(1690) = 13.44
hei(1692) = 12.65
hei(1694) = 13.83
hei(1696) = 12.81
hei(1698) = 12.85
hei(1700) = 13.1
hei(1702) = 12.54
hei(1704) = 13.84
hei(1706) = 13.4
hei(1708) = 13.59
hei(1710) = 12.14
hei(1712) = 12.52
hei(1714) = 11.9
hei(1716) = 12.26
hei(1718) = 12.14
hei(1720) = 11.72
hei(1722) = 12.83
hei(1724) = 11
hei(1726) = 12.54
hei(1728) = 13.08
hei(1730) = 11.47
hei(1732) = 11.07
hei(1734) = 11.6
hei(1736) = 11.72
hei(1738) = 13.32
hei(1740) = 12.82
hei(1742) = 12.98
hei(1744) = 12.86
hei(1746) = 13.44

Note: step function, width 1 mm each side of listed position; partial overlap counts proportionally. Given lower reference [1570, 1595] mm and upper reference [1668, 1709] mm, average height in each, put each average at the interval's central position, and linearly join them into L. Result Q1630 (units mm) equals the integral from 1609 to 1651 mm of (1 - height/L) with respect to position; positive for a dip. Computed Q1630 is 6.4 mm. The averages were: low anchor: 13.5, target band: 11.3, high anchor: 13.2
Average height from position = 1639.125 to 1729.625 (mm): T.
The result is 12.4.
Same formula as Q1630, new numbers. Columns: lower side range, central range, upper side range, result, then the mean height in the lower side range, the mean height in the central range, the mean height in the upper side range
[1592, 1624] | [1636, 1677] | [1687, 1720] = 5.98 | 14.2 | 11.5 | 12.9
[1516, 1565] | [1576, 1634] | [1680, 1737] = -2.80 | 12.8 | 13.3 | 12.6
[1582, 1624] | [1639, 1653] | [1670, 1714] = 3.74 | 14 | 9.95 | 13.1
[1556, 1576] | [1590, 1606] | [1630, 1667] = -2.34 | 13.2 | 14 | 10.7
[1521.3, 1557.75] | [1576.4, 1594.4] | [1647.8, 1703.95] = -1.13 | 12.7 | 13.6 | 12.9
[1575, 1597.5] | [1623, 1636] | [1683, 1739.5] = 2.93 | 13.6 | 10.3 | 12.7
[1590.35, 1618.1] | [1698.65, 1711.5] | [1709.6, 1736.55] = -0.77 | 14.2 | 13.1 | 12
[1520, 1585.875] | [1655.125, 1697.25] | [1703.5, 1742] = -2.04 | 12.9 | 13.1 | 12.4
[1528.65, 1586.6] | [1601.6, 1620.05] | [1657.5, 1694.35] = -1.68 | 12.9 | 14.2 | 13.2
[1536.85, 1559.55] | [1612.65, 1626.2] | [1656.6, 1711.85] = -0.99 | 13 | 14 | 13.1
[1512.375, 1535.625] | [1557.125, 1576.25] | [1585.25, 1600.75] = 0.36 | 12.6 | 13.2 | 14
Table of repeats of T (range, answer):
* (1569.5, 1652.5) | 12.4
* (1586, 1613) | 14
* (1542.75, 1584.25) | 13.2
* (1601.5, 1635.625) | 12.8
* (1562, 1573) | 13.2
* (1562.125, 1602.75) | 13.6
